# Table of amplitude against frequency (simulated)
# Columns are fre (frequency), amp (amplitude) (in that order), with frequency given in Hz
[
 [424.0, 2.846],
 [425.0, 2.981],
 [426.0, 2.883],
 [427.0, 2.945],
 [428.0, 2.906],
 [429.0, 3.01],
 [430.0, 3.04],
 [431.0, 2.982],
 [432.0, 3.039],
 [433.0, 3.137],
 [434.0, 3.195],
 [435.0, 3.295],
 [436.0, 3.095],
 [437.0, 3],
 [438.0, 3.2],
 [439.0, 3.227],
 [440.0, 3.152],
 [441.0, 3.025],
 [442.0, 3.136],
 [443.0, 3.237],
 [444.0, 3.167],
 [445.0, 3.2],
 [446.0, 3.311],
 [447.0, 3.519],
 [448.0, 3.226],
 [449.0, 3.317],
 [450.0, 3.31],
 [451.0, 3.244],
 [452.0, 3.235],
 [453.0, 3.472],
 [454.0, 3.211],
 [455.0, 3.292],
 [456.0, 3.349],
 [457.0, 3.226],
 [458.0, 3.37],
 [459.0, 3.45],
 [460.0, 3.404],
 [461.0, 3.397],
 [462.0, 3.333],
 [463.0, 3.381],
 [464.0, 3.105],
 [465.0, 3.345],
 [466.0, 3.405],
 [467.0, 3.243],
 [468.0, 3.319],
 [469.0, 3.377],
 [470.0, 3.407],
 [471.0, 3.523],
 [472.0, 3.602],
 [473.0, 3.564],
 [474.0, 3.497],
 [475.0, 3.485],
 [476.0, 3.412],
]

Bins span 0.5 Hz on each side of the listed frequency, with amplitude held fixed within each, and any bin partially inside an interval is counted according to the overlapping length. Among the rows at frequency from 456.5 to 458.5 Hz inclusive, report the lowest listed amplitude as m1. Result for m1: 3.226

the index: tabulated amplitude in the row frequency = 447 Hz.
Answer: 3.519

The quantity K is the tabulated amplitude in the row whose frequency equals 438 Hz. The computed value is 3.2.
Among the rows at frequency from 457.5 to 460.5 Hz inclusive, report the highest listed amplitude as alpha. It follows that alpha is 3.45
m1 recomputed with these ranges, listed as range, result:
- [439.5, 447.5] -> 3.025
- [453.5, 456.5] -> 3.211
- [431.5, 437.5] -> 3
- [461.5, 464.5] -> 3.105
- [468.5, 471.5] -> 3.377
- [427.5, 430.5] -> 2.906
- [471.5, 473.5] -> 3.564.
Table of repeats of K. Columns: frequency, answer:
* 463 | 3.381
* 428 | 2.906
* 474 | 3.497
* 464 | 3.105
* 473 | 3.564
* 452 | 3.235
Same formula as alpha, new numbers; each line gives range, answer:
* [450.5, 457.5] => 3.472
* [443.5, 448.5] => 3.519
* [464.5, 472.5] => 3.602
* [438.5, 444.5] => 3.237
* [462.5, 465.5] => 3.381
